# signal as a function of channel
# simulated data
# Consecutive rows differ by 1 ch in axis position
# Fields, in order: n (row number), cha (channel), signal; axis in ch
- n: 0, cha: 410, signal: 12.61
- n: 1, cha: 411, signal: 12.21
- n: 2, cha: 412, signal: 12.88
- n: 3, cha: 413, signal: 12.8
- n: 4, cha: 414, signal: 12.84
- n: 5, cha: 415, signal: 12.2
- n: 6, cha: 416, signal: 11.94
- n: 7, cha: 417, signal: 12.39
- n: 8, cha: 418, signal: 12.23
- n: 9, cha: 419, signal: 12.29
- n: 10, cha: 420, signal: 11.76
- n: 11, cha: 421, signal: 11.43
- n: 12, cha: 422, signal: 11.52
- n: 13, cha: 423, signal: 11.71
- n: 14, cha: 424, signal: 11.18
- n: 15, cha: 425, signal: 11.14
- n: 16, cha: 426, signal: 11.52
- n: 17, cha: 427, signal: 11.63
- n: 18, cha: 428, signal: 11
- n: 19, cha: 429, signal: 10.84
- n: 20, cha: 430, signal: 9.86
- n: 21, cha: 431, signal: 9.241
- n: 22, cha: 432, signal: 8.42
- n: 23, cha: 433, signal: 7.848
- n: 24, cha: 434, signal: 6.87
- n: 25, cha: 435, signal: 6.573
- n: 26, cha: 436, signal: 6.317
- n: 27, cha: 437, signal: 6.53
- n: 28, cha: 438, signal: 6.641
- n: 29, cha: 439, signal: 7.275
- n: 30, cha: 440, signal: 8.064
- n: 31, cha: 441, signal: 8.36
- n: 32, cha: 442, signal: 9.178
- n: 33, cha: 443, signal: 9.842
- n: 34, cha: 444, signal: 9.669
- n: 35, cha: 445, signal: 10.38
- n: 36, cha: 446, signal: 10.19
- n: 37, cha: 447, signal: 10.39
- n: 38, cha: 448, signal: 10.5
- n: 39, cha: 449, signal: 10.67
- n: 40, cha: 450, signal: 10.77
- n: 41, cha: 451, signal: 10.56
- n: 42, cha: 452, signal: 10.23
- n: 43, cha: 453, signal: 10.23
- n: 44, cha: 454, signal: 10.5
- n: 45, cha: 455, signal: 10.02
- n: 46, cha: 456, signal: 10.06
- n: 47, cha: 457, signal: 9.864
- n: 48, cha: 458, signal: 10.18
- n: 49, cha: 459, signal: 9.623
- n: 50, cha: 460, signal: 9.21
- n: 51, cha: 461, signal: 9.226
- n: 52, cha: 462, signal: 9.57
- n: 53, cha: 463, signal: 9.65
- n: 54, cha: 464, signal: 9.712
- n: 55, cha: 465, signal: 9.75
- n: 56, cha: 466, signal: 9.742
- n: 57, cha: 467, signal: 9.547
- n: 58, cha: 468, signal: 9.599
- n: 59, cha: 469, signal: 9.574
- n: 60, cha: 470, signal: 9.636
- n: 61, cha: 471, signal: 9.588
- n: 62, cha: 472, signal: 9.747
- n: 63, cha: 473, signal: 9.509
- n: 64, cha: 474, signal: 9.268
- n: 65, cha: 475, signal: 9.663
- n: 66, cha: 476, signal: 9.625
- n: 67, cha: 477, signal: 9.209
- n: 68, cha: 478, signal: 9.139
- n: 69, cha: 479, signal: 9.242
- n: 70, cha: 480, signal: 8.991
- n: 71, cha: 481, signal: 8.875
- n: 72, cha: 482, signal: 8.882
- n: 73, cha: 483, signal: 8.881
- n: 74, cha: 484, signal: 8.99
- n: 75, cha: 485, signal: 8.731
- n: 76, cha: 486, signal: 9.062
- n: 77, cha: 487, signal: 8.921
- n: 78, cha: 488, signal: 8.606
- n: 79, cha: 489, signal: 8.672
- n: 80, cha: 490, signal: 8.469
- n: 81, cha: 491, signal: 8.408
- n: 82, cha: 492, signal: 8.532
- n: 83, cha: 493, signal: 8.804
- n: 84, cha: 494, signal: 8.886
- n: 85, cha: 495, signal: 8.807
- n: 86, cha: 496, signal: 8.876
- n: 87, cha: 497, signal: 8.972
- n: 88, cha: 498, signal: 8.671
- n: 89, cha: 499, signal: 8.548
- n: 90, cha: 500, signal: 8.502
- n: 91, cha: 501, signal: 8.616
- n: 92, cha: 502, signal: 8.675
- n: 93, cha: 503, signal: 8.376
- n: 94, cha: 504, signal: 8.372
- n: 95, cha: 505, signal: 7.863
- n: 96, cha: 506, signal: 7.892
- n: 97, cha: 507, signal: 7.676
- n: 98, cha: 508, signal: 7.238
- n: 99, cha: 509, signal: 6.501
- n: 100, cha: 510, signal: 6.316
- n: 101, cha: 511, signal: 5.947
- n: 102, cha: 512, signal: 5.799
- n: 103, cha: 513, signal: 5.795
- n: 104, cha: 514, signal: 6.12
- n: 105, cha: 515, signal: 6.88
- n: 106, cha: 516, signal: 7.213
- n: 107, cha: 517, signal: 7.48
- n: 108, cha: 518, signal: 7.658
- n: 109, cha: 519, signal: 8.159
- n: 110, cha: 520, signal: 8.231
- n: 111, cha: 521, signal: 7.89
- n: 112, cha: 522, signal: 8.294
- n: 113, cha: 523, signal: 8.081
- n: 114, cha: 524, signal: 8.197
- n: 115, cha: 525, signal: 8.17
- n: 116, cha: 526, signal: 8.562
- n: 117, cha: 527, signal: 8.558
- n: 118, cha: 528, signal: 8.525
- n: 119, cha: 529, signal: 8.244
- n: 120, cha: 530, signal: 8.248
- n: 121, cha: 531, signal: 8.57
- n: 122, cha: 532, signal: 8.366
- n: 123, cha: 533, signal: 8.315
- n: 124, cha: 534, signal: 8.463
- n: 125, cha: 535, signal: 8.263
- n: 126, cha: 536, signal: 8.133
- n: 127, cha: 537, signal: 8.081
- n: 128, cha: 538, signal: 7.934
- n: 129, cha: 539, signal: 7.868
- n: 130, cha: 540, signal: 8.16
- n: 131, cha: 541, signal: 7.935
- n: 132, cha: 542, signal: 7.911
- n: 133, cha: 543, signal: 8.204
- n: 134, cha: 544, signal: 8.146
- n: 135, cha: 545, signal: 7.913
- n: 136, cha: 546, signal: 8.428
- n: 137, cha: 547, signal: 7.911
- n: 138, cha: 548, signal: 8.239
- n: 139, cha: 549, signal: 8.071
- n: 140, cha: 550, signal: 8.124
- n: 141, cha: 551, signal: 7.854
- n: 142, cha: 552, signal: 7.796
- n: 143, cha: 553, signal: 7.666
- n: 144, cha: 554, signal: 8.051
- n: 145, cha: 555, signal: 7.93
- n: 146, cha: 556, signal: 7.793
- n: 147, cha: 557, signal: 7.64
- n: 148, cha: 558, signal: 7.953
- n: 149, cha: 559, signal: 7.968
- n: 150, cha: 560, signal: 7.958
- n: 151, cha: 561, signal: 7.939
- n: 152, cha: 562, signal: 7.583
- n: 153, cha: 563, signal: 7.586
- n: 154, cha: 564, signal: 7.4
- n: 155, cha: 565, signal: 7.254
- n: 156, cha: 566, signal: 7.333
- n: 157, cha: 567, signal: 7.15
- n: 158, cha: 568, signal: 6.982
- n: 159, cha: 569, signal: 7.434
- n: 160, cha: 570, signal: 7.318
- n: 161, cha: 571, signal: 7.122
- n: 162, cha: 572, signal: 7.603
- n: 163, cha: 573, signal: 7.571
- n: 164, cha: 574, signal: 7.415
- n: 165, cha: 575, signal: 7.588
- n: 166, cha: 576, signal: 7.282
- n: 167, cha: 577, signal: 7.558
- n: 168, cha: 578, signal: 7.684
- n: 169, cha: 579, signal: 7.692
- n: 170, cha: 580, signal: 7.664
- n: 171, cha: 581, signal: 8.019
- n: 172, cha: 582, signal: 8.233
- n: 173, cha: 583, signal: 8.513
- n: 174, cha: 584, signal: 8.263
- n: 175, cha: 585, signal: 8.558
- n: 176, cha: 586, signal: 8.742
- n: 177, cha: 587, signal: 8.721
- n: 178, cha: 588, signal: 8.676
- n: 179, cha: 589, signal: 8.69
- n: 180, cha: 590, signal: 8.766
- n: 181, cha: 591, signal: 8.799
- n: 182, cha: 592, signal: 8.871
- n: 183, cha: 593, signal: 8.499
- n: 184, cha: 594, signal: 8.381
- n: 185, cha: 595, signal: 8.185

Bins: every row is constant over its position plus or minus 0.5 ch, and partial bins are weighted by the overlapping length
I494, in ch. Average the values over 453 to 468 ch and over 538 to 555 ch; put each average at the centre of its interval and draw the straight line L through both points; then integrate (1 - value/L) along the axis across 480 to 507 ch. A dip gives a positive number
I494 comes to 1.4 ch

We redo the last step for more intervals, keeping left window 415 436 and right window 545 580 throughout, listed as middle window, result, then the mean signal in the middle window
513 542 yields 1.4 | 7.98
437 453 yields 1.0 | 9.44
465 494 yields 0.8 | 9.15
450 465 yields -0.1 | 9.93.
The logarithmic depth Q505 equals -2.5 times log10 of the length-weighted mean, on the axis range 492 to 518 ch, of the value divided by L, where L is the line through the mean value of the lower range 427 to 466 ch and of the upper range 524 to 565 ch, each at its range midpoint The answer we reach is 0.11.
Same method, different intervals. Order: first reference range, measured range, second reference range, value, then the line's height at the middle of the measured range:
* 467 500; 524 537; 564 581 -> -0.02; 8.19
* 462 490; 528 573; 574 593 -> 0.09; 8.55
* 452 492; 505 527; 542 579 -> 0.16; 8.55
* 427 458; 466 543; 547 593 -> 0.03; 8.61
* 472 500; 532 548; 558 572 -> -0.02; 7.95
